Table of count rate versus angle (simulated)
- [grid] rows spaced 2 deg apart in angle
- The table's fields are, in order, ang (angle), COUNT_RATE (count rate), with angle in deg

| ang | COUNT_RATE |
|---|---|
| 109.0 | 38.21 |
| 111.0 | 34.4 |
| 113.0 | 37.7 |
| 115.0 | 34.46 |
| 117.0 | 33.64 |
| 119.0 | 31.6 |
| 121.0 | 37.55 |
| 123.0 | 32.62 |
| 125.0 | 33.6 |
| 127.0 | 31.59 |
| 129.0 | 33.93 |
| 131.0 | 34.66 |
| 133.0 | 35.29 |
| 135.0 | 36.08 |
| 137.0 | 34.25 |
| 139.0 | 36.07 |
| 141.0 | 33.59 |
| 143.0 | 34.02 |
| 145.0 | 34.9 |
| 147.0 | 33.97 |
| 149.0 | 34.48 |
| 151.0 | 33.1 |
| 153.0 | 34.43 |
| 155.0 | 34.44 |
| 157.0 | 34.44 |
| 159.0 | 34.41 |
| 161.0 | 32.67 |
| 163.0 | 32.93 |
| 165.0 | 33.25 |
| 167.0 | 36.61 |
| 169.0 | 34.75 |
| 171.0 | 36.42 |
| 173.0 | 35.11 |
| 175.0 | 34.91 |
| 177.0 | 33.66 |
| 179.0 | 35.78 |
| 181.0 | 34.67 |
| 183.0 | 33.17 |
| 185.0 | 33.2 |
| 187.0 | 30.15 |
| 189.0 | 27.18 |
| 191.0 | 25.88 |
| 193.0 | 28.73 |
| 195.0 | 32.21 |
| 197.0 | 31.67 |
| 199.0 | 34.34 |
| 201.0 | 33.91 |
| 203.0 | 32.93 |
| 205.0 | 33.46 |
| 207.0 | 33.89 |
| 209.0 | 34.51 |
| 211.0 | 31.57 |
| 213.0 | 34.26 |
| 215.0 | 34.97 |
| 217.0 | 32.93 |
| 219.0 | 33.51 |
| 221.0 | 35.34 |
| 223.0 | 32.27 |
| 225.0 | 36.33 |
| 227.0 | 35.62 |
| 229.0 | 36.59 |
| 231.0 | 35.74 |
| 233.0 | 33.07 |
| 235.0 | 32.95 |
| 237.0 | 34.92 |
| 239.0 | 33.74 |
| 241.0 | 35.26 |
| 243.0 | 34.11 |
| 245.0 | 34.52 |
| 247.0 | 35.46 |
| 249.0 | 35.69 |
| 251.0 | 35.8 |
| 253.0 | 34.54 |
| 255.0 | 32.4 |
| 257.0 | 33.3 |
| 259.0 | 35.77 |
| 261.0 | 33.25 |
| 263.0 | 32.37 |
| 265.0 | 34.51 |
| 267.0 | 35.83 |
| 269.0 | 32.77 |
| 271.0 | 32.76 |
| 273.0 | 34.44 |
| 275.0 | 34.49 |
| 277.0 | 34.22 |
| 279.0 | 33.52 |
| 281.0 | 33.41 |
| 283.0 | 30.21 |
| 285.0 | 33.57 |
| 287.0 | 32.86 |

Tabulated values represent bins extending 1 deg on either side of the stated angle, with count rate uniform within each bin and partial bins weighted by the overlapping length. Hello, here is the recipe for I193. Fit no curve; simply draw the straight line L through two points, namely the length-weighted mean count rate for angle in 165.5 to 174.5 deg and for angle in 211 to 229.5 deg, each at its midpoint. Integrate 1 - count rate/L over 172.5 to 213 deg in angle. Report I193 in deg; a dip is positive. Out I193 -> 2.9 deg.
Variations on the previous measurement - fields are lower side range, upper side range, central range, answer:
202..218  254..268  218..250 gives -0.91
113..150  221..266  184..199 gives 1.85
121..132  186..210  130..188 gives -2.86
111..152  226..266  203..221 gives 0.39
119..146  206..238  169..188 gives 0.09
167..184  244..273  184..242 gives 2.43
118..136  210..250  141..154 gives 0.02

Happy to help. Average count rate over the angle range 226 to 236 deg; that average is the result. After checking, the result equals 34.8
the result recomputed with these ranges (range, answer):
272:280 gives 34.2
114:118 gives 34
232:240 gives 33.7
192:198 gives 30.9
